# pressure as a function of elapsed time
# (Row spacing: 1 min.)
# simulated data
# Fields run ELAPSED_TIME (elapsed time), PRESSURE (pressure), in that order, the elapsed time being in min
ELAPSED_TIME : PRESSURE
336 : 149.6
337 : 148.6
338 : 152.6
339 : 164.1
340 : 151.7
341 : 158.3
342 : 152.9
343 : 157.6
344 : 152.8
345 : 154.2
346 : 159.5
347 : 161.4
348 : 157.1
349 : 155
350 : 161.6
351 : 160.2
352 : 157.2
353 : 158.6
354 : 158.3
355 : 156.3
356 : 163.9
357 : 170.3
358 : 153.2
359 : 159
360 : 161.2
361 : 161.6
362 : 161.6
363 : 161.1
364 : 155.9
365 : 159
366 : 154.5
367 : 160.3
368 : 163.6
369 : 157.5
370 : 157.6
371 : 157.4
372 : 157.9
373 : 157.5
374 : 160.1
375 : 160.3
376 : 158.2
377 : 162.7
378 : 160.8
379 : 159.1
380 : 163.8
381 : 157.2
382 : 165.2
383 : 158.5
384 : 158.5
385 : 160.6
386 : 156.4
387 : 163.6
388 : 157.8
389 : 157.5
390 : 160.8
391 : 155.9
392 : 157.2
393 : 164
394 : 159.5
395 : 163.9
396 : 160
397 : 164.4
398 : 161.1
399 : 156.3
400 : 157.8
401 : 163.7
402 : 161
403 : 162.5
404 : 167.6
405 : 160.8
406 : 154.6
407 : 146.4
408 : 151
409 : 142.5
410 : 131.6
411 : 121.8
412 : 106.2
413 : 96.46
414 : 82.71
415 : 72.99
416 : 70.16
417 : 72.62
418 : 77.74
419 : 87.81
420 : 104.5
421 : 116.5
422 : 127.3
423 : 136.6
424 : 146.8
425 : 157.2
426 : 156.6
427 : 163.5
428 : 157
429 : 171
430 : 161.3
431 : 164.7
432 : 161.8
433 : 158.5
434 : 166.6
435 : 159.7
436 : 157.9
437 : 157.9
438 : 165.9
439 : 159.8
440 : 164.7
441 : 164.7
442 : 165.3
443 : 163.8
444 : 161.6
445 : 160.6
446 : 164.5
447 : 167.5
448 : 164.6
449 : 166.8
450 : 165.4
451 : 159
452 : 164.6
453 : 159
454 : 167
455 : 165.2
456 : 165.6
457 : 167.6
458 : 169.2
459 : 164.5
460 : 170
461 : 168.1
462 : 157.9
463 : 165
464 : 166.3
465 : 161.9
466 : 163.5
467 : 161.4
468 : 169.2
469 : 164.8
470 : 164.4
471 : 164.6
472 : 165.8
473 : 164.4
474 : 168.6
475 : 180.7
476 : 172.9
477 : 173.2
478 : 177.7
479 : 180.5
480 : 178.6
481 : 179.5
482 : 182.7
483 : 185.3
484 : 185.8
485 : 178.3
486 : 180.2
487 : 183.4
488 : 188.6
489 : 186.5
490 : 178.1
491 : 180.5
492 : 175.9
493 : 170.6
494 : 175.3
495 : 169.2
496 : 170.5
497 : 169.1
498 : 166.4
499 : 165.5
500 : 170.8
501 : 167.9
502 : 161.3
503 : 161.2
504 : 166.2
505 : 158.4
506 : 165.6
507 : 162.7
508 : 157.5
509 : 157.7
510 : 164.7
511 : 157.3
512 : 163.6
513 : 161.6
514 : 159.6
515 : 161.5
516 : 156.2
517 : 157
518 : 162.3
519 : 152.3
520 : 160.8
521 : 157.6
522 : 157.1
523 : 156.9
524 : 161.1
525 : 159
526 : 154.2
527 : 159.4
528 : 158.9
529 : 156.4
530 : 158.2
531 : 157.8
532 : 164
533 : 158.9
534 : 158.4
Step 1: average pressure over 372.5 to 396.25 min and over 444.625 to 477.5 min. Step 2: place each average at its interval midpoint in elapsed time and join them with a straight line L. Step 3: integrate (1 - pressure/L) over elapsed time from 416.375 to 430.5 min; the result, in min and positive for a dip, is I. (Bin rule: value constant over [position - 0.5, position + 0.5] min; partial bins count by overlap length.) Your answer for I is 2.8 min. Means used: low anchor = 160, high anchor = 166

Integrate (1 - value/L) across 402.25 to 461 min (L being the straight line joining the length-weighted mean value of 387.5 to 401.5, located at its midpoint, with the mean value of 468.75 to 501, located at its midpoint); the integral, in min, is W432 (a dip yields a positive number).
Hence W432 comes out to 6.8 min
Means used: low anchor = 160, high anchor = 175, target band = 147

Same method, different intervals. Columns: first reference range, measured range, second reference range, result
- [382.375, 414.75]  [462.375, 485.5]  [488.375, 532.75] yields -1.8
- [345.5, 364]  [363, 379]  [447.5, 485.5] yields 0.2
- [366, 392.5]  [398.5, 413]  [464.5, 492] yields 1.5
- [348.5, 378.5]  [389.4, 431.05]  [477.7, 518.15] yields 6.1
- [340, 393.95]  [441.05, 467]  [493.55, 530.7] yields -0.6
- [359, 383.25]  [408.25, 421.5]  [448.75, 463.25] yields 5.1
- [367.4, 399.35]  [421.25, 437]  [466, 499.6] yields 1.0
